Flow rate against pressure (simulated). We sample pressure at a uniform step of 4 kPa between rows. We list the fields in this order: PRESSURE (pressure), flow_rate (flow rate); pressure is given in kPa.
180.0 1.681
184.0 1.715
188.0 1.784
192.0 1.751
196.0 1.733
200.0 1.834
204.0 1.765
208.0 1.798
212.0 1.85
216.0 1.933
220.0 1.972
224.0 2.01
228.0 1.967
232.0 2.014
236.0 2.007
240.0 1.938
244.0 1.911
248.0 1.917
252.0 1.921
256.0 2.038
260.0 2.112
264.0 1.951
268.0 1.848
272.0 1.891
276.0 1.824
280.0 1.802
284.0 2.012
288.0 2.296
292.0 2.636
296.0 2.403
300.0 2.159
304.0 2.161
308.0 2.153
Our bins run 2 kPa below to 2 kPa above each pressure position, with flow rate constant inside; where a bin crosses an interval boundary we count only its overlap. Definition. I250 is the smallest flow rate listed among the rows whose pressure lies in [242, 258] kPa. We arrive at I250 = 1.911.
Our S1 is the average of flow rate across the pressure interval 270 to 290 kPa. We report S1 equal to 1.96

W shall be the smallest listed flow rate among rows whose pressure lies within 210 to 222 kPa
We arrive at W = 1.85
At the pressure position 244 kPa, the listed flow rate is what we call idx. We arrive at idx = 1.911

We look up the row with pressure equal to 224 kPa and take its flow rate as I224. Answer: 2.01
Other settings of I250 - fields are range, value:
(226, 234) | 1.967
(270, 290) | 1.802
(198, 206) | 1.765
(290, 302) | 2.159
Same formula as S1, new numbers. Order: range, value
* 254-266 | 2.03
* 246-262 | 2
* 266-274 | 1.87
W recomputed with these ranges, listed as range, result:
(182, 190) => 1.715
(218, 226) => 1.972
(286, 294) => 2.296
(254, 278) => 1.824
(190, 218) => 1.733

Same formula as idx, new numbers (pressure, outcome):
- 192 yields 1.751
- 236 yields 2.007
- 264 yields 1.951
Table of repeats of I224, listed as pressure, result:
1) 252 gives 1.921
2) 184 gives 1.715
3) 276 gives 1.824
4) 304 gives 2.161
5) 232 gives 2.014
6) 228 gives 1.967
